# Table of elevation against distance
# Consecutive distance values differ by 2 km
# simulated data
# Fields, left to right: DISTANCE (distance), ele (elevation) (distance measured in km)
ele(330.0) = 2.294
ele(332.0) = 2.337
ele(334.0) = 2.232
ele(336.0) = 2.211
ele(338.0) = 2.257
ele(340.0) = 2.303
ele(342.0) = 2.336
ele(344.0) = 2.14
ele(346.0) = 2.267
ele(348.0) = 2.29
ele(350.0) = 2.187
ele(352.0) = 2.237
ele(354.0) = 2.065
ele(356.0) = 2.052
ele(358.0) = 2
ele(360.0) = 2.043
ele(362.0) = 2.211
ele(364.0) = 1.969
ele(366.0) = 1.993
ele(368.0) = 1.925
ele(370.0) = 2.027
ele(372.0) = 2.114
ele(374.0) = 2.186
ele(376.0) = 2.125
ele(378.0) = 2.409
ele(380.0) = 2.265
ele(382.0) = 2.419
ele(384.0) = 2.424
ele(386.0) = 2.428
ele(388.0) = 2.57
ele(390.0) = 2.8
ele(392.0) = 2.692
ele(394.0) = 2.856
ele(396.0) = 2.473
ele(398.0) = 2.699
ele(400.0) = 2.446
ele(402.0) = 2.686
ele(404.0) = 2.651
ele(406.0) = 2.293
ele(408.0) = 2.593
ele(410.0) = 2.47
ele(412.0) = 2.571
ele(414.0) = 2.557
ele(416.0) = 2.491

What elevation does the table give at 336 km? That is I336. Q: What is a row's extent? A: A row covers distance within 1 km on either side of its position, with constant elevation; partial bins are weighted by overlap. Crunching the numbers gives 2.211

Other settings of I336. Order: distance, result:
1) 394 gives 2.856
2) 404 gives 2.651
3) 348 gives 2.29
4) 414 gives 2.557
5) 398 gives 2.699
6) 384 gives 2.424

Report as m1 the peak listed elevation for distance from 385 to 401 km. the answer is 2.856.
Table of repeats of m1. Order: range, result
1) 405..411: 2.593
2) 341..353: 2.336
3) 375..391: 2.8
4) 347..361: 2.29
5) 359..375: 2.211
